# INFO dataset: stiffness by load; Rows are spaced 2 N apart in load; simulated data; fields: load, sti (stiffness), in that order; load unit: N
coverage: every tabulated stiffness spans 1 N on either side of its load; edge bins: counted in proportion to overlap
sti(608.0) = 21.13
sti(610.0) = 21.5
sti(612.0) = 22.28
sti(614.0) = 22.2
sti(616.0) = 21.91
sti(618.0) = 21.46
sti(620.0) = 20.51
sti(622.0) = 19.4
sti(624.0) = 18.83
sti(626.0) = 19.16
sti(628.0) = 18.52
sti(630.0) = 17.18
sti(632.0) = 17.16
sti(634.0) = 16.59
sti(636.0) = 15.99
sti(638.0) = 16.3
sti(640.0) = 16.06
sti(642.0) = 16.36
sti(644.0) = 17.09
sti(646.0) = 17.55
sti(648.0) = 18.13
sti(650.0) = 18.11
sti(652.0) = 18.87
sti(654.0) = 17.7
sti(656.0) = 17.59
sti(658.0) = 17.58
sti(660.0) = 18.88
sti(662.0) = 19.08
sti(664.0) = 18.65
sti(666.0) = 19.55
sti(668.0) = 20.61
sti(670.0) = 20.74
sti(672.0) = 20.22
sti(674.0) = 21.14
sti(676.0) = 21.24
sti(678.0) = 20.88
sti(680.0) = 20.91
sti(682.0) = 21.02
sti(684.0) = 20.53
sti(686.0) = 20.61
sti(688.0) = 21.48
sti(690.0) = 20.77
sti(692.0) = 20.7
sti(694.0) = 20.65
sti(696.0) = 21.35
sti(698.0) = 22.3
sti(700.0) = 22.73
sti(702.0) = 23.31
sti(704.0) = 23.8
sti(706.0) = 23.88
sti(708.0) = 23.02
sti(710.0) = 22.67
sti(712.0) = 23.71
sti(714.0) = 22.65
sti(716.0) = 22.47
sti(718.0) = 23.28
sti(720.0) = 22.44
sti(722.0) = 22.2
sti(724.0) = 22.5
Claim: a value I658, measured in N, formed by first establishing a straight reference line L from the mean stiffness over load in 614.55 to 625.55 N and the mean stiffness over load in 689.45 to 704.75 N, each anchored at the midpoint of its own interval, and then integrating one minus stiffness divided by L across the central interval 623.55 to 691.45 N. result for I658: 7.5 N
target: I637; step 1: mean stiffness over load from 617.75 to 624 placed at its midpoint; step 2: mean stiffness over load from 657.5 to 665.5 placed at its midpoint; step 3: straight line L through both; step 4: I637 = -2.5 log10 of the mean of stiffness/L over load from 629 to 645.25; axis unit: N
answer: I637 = 0.18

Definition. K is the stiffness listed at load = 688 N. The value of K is 21.48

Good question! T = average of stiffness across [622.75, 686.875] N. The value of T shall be 18.7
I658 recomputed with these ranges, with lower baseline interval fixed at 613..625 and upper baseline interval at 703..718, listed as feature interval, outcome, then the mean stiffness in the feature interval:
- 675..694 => 1.34 N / 20.9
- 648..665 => 2.68 N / 18.3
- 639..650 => 2.20 N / 17.1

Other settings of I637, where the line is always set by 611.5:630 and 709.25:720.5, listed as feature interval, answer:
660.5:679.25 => 0.07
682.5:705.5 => 0.03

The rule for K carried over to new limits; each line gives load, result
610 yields 21.5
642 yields 16.36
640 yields 16.06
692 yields 20.7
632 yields 17.16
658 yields 17.58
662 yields 19.08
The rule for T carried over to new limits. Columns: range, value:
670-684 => 20.9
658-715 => 21.3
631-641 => 16.4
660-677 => 20.1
